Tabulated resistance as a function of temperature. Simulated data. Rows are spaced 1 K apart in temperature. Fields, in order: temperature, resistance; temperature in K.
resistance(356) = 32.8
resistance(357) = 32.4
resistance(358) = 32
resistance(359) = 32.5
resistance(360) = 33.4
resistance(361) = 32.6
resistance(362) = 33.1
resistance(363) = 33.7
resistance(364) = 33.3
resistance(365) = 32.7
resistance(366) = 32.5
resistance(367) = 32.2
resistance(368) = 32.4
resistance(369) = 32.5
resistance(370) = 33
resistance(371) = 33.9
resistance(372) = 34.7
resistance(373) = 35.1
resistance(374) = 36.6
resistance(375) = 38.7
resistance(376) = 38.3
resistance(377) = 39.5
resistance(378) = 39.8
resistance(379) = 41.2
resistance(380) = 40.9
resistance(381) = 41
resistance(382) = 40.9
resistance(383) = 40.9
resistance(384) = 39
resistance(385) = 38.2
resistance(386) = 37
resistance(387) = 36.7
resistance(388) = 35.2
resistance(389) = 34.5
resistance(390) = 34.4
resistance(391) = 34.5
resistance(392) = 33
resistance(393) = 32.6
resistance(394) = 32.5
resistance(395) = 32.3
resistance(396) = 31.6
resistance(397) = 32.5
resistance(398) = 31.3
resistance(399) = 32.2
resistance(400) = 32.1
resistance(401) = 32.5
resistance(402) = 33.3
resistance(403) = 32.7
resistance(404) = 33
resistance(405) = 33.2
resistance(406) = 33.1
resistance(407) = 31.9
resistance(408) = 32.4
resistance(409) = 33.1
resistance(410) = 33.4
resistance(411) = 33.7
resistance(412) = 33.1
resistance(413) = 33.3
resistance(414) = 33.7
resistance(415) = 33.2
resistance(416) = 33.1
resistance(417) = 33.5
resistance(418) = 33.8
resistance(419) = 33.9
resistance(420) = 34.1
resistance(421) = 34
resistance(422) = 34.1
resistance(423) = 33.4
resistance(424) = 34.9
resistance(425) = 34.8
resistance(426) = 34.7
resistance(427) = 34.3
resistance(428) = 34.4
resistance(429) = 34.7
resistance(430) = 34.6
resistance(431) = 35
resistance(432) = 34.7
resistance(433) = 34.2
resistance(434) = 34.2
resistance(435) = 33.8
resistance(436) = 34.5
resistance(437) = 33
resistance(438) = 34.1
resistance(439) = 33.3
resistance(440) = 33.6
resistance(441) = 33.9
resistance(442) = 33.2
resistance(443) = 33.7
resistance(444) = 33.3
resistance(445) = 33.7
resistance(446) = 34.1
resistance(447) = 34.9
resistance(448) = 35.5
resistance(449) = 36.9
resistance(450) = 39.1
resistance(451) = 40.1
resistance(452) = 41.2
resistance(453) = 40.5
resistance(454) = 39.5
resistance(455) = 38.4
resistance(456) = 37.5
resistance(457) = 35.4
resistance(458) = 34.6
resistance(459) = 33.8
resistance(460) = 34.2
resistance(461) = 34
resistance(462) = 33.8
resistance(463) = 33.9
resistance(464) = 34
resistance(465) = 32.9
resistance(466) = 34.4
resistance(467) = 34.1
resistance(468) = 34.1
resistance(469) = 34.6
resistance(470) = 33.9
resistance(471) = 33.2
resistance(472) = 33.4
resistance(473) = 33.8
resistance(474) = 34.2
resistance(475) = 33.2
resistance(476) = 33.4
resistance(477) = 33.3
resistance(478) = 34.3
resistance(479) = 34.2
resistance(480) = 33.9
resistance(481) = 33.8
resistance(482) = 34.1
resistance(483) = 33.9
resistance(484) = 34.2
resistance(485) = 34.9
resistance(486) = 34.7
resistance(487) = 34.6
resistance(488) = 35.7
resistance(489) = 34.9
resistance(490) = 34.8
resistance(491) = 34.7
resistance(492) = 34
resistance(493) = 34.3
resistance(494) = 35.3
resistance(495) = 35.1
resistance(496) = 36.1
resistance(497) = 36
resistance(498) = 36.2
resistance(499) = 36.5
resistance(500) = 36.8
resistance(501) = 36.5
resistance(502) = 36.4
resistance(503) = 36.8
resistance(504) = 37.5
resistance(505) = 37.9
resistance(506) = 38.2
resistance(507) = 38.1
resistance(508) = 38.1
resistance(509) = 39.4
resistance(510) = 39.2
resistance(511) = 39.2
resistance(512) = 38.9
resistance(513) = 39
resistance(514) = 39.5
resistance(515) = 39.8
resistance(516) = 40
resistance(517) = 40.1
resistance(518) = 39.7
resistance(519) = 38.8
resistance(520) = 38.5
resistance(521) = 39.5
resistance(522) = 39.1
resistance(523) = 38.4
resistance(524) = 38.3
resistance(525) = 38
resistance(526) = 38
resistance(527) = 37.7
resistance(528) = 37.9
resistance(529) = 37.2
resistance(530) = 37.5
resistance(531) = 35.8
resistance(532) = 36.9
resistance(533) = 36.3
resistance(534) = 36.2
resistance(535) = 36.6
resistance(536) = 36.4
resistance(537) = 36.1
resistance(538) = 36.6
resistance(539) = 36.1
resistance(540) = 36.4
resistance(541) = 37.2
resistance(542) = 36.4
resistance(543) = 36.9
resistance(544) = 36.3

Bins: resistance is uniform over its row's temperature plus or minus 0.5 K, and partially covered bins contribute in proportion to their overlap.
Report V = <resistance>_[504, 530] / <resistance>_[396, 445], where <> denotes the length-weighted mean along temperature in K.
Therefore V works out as 1.15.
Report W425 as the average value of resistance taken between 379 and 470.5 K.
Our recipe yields 34.7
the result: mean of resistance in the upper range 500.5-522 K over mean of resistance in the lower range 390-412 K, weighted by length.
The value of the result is 1.2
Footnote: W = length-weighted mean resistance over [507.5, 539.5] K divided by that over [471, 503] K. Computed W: 1.10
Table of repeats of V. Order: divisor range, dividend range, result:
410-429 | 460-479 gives 1.00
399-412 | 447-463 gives 1.12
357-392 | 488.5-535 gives 1.05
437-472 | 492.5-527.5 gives 1.08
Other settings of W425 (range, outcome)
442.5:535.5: 36.2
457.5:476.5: 33.9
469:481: 33.8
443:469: 35.7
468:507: 35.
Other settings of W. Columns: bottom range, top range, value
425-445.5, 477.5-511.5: 1.05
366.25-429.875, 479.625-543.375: 1.06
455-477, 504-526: 1.14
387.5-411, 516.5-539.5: 1.14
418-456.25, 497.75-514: 1.08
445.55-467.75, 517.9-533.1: 1.05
